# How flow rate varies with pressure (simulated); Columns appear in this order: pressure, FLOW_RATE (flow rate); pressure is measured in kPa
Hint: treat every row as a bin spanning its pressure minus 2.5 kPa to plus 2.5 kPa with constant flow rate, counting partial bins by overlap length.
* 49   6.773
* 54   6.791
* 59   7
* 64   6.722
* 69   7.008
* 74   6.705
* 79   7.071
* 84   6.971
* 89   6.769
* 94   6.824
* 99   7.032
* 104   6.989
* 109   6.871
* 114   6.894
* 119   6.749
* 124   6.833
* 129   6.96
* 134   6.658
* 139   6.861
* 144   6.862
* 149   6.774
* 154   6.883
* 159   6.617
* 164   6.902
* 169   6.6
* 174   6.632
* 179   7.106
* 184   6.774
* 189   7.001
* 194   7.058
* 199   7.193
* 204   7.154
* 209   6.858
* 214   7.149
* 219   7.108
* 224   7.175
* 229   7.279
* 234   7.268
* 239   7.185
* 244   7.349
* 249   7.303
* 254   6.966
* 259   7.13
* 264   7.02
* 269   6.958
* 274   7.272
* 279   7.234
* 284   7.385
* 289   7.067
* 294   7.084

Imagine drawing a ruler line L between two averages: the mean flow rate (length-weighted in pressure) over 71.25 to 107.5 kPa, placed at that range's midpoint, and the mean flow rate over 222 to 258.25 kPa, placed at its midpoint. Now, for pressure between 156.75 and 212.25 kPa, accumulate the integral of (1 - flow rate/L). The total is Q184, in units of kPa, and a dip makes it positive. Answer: 1.54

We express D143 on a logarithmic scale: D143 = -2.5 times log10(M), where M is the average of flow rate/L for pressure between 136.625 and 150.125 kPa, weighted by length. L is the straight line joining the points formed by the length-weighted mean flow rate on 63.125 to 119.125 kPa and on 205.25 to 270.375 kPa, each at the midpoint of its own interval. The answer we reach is 0.02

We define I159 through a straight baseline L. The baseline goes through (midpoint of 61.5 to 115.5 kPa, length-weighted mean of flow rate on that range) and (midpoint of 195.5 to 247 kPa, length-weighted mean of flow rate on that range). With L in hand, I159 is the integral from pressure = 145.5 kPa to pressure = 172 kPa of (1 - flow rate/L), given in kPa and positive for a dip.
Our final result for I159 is 1.1 kPa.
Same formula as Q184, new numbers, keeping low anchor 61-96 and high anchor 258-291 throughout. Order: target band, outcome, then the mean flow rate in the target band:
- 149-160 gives 0.3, 6.77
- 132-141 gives 0.3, 6.76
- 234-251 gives -0.4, 7.28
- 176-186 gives 0.1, 6.93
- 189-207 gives -0.2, 7.11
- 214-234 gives -0.3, 7.19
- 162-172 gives 0.4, 6.74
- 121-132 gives 0.1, 6.88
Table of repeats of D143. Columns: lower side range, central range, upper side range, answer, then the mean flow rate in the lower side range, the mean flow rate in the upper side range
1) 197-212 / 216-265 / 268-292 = -0.01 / 7.07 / 7.2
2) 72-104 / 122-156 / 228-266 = 0.03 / 6.91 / 7.19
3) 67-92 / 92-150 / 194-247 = 0.02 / 6.9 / 7.17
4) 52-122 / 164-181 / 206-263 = 0.04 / 6.89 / 7.16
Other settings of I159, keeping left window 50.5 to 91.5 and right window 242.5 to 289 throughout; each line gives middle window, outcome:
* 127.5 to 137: 0.2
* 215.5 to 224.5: 0.0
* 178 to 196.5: 0.2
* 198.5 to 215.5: 0.0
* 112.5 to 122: 0.2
